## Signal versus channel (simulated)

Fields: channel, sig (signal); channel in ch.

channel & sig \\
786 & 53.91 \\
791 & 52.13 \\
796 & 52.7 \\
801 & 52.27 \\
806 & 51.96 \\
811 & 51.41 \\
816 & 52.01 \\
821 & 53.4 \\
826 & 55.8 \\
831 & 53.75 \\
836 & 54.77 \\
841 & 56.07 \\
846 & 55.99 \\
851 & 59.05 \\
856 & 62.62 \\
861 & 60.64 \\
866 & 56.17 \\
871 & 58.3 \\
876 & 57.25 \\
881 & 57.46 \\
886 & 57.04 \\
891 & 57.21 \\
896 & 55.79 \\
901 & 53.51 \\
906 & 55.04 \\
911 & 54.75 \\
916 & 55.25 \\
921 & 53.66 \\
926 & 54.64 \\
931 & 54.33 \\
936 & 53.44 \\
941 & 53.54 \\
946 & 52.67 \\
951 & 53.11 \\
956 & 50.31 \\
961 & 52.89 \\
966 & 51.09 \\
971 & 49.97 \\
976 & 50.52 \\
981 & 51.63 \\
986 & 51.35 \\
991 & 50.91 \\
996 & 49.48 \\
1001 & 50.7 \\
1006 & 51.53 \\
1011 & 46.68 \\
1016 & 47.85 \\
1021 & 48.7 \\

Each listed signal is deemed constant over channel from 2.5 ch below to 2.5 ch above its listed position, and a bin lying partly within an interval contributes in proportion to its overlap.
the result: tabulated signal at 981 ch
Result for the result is 51.63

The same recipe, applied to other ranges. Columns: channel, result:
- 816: 52.01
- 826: 55.8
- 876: 57.25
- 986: 51.35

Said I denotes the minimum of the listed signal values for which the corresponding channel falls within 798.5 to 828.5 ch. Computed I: 51.41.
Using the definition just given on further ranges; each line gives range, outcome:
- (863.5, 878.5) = 56.17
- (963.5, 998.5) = 49.48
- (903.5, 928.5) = 53.66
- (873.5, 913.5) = 53.51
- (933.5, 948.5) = 52.67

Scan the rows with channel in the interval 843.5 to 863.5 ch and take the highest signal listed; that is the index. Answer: 62.62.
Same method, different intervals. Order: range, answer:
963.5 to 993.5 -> 51.63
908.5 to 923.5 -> 55.25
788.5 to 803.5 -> 52.7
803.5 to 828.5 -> 55.8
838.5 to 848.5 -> 56.07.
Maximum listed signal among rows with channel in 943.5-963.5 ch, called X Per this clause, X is 53.11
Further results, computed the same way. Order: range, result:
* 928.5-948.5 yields 54.33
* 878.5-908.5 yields 57.46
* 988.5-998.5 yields 50.91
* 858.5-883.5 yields 60.64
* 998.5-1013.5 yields 51.53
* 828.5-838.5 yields 54.77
